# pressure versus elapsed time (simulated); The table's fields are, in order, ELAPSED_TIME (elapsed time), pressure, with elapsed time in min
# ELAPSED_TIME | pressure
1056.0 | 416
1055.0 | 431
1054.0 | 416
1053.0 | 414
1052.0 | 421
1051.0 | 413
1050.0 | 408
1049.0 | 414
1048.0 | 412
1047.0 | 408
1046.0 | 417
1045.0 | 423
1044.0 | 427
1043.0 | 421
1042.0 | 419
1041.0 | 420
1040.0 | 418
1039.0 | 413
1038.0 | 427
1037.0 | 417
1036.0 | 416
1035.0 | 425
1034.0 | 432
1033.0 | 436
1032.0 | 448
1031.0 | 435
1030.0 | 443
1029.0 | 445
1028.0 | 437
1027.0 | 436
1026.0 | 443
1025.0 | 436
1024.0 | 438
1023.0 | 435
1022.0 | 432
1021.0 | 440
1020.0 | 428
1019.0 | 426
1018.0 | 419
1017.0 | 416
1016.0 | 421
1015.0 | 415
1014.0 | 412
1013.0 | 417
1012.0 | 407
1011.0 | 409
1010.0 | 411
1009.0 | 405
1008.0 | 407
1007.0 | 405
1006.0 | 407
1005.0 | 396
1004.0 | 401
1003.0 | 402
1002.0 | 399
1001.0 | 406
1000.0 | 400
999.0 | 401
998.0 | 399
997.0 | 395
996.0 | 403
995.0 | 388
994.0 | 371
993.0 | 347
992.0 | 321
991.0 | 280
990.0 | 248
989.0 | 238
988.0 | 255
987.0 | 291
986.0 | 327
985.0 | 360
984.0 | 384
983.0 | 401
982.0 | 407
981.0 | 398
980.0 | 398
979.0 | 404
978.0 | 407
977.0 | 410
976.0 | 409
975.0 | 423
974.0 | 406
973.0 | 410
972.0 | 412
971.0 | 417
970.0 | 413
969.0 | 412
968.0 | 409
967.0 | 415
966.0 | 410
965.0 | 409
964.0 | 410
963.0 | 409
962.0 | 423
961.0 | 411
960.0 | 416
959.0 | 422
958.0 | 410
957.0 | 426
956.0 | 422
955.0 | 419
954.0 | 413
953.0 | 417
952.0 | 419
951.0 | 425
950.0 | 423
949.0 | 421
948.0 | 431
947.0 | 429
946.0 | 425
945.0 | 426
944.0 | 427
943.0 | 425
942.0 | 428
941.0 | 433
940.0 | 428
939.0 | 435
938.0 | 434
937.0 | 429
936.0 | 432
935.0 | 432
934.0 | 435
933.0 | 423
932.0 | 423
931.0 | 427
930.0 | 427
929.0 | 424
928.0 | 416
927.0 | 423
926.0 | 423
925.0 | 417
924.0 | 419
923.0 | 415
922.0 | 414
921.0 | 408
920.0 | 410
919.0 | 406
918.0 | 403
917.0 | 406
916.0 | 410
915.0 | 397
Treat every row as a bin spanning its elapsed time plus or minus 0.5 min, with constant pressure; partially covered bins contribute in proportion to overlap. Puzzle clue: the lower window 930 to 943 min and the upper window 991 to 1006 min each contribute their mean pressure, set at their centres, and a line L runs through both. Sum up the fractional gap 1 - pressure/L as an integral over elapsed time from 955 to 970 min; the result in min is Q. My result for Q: -0.14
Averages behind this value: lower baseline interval 430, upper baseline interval 385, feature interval 415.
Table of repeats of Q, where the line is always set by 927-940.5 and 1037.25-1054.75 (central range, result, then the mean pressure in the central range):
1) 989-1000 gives 1.8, 352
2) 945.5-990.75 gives 3.1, 396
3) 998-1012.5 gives 0.6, 404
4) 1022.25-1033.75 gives -0.5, 439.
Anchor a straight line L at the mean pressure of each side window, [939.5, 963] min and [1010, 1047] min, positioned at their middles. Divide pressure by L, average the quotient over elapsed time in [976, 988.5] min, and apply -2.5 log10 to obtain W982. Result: 0.14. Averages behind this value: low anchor 422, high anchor 426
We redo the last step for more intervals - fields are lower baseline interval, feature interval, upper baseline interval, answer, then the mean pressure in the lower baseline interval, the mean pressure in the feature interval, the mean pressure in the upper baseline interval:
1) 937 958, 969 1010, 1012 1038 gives 0.13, 425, 380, 429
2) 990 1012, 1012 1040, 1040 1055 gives -0.07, 385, 429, 417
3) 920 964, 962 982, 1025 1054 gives 0.03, 423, 410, 425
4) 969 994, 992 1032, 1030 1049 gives -0.04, 366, 413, 423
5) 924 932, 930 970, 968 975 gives -0.01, 422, 422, 412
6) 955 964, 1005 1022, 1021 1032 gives 0.05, 417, 415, 439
